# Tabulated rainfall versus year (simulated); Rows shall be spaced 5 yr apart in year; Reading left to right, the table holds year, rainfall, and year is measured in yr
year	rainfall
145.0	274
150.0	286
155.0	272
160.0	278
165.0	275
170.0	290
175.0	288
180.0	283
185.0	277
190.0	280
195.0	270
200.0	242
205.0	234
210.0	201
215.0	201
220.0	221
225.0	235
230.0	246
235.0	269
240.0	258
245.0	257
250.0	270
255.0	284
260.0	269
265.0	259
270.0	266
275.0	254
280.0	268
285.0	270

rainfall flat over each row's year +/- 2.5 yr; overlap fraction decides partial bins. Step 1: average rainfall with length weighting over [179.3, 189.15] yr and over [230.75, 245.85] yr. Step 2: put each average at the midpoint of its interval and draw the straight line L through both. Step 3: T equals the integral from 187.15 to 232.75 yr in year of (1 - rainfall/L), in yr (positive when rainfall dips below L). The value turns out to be 5.61 yr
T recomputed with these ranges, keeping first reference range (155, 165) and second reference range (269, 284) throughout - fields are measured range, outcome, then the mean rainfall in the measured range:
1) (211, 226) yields 3.0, 216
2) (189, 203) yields 0.5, 261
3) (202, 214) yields 2.4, 216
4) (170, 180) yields -0.5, 287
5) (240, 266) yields -0.2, 267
